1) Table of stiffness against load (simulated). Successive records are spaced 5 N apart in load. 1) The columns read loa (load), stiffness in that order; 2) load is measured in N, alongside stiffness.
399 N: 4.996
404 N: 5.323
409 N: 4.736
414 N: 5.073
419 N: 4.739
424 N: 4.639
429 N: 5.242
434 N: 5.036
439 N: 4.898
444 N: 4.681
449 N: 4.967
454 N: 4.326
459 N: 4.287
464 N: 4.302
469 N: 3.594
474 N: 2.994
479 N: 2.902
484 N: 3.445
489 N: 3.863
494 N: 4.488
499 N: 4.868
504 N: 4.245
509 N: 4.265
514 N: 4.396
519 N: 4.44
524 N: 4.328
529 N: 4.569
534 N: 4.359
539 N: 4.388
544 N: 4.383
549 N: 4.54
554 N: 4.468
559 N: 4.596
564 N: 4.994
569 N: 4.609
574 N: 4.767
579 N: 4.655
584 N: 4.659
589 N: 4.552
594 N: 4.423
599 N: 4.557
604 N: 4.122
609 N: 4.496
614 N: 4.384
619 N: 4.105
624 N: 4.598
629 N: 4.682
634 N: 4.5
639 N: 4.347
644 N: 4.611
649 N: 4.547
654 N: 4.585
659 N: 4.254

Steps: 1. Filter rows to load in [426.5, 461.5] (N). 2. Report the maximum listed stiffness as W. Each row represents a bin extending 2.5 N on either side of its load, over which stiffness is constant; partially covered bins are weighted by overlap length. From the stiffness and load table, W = 5.242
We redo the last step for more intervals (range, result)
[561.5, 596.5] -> 4.994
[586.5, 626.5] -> 4.598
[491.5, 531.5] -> 4.868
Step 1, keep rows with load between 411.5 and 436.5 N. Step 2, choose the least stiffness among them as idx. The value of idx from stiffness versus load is 4.639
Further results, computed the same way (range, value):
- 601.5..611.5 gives 4.122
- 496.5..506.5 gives 4.245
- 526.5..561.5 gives 4.359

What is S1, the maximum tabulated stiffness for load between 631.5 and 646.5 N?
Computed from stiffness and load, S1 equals 4.611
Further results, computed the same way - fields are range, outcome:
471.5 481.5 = 2.994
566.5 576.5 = 4.767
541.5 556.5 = 4.54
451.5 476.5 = 4.326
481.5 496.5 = 4.488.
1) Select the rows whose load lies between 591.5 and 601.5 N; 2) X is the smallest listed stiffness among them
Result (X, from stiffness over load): 4.423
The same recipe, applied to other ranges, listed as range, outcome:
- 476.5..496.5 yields 2.902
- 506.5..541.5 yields 4.265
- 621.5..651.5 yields 4.347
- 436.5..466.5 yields 4.287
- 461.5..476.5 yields 2.994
